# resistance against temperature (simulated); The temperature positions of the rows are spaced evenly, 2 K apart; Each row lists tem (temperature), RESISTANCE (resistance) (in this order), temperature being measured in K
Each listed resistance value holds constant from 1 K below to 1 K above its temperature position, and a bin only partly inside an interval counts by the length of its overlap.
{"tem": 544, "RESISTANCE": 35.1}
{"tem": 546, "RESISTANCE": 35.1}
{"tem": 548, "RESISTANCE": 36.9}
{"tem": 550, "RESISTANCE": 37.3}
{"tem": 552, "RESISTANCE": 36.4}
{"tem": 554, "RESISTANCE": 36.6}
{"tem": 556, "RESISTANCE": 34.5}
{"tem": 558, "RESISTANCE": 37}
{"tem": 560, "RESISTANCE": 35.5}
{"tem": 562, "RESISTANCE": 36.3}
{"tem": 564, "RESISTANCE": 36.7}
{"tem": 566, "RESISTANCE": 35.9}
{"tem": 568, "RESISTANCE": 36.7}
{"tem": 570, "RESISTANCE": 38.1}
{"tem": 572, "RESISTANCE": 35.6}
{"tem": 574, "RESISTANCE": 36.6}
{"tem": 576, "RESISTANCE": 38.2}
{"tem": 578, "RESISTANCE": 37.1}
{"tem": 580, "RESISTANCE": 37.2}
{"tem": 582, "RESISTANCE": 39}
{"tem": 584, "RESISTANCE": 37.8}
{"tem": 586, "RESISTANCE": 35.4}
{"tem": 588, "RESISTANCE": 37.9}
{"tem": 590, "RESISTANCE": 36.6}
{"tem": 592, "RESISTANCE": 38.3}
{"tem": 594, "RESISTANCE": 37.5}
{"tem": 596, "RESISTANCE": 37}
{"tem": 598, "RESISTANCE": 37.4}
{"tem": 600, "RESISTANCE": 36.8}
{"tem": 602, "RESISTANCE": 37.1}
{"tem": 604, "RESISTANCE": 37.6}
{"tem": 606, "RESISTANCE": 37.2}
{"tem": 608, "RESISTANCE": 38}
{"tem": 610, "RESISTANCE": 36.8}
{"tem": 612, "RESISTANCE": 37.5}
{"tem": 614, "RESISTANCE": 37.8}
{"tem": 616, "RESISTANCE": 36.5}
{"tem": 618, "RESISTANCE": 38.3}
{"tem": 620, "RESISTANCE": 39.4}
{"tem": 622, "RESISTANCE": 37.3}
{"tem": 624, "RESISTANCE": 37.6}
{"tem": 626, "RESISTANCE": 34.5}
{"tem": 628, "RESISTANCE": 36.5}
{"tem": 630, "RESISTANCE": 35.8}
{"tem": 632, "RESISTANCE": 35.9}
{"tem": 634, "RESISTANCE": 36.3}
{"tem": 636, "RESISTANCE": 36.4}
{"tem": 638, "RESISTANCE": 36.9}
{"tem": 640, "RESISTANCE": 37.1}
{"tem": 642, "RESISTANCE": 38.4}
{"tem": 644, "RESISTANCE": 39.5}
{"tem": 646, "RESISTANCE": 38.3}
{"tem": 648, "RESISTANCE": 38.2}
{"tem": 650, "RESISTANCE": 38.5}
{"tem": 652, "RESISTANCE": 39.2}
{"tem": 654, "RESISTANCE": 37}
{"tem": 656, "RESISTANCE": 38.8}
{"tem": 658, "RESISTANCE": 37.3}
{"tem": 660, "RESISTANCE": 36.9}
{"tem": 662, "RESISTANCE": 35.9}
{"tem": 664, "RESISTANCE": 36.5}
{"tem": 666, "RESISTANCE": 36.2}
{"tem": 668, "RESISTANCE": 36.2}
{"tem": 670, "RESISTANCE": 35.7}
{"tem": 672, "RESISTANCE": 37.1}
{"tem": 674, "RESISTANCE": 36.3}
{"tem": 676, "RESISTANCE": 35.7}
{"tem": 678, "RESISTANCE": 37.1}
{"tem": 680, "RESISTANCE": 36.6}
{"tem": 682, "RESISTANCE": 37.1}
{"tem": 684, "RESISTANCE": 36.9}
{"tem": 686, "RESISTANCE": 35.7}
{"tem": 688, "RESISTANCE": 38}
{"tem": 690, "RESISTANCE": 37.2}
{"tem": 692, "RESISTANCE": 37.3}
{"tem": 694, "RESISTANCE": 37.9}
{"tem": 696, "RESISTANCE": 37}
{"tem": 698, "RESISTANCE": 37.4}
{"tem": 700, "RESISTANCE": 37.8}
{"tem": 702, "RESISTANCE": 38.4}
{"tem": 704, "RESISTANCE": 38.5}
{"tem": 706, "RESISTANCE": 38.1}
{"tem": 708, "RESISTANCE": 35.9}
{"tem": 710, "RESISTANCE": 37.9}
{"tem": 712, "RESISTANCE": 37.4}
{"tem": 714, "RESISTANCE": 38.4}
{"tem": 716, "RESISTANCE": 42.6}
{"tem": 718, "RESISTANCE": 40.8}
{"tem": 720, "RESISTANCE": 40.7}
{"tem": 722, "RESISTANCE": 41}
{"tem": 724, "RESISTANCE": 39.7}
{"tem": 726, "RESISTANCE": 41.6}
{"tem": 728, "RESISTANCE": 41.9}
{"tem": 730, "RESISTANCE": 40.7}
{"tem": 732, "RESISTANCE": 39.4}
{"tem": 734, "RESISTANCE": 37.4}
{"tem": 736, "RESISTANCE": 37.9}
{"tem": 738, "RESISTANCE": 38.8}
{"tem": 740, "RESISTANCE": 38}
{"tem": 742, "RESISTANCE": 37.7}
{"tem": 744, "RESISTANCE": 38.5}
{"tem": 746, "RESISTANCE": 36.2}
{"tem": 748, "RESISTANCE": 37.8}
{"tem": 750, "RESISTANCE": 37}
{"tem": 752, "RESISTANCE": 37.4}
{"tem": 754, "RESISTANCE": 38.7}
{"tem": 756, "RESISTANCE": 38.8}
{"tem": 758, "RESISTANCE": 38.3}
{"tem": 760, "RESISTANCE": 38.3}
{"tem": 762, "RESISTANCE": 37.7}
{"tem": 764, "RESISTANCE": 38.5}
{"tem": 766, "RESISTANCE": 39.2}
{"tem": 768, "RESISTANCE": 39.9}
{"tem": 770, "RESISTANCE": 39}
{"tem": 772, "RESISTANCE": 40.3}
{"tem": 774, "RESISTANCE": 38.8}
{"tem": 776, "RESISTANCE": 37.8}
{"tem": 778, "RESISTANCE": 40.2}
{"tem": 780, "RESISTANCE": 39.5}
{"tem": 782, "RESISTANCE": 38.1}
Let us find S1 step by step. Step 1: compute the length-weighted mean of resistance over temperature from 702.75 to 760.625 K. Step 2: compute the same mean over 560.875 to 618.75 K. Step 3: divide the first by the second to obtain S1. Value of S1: 1.04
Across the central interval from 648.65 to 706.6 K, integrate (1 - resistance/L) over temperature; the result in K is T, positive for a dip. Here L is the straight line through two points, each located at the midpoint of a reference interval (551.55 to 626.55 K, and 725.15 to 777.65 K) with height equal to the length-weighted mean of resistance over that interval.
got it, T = 1.2 K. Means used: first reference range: 37.1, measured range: 37.2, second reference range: 38.7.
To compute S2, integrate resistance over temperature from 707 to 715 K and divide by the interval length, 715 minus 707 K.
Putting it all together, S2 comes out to 37.4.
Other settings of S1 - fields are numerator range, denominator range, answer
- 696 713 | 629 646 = 1.01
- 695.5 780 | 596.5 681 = 1.04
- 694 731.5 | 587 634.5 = 1.05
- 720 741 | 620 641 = 1.09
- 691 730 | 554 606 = 1.06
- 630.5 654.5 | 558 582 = 1.02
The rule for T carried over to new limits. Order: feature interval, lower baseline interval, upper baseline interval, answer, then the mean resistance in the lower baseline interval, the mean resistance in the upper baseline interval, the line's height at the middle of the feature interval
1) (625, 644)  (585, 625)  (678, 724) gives 0.5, 37.4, 38.1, 37.6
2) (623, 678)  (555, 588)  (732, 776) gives 0.6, 36.8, 38.3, 37.4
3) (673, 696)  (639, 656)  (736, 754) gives 0.7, 38.3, 37.7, 38.1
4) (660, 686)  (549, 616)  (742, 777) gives 0.9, 37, 38.3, 37.7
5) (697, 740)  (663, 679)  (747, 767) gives -2.0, 36.4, 38.2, 37.4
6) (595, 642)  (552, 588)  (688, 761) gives 0.3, 36.7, 38.6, 37.3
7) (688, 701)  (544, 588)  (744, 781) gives 0.1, 36.7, 38.5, 37.9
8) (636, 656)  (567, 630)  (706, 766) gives -0.2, 37.2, 38.8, 37.8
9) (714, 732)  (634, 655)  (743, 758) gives -1.5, 37.9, 37.8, 37.8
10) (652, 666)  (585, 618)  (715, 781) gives 0.3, 37.2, 39.1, 38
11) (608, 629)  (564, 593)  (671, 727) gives 0.1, 37.2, 38.1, 37.5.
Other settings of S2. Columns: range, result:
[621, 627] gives 36.5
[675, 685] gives 36.7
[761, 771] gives 38.9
